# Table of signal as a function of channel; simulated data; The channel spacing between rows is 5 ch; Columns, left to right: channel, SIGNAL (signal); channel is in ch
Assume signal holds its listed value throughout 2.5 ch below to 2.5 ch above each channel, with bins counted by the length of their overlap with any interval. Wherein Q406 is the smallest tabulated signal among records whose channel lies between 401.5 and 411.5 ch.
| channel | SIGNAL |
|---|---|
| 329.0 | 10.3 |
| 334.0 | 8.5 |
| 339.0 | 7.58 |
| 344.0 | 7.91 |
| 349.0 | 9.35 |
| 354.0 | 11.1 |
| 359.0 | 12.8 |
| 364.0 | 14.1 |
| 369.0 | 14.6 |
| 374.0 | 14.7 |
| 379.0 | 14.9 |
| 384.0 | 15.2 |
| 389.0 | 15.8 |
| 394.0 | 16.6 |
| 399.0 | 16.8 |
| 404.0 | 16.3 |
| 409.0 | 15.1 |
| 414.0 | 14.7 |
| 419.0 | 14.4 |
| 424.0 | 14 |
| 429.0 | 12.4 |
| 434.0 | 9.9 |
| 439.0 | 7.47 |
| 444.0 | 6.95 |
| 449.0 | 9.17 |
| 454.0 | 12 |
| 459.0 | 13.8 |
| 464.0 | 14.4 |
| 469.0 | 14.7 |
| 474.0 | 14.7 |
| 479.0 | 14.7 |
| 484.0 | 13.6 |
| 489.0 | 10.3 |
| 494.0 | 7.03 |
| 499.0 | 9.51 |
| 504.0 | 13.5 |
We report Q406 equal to 15.1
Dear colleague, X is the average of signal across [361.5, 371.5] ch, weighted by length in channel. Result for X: 14.3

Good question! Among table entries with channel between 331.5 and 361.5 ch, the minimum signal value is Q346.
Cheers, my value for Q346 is 7.58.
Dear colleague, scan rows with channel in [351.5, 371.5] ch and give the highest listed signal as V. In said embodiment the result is 14.6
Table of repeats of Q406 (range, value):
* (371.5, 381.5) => 14.7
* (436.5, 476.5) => 6.95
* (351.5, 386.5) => 11.1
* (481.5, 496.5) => 7.03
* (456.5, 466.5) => 13.8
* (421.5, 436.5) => 9.9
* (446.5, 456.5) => 9.17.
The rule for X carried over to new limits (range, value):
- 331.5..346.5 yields 8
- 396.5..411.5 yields 16.1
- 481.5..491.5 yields 11.9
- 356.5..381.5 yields 14.2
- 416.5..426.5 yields 14.2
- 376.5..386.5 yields 15.1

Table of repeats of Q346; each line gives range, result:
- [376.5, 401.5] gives 14.9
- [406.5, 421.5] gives 14.4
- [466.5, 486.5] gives 13.6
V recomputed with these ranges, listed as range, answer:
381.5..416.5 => 16.8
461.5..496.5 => 14.7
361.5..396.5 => 16.6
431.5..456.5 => 12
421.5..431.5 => 14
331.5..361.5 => 12.8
